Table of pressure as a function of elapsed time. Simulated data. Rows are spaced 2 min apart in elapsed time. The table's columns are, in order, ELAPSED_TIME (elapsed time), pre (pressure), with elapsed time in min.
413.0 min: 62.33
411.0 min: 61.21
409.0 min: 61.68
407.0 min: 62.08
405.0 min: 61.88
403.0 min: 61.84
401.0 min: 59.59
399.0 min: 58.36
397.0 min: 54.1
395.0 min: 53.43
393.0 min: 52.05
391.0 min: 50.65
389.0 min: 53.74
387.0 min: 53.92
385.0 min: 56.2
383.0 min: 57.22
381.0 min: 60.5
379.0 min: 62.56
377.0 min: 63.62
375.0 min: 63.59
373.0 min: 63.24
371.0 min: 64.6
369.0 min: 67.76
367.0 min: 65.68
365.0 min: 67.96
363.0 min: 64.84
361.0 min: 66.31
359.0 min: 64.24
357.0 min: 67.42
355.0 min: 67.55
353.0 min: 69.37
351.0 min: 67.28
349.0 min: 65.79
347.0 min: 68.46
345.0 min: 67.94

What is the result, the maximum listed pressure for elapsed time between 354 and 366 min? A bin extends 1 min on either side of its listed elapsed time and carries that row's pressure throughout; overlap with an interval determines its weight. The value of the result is 67.96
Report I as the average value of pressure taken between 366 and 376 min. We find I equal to 65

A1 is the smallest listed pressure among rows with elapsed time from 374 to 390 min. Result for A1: 53.74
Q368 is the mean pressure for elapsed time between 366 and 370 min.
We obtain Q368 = 66.7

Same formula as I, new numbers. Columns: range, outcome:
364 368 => 66.8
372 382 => 62.7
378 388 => 58.1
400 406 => 61.1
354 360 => 66.4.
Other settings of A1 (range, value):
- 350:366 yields 64.24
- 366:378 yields 63.24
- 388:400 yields 50.65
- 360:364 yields 64.84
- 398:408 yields 58.36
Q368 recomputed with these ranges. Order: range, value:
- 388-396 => 52.5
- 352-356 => 68.5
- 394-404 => 57.5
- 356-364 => 65.7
